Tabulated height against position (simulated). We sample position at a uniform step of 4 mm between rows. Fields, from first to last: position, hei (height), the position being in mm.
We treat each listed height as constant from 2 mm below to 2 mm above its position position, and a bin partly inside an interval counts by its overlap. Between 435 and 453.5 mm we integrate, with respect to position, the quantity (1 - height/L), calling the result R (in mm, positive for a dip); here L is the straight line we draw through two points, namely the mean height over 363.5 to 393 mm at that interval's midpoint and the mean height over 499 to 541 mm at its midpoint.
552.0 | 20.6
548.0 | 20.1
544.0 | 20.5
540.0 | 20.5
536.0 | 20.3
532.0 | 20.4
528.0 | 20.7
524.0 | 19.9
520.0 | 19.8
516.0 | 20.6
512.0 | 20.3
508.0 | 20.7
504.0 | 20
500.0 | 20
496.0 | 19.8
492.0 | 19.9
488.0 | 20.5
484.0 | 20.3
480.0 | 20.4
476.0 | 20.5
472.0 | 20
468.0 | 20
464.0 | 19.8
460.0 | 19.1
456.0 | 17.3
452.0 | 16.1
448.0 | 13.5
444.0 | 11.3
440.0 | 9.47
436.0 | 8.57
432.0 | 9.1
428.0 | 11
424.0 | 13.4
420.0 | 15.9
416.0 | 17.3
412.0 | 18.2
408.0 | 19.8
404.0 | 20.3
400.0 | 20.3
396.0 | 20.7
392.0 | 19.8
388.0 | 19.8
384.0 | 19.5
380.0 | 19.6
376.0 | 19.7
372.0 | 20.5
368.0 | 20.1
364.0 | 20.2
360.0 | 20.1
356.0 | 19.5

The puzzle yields 7.6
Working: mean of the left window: 19.9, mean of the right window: 20.3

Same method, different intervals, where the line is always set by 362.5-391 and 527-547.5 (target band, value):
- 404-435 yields 7.65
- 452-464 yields 1.23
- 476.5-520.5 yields 0.17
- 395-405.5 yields -0.23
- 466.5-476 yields 0.05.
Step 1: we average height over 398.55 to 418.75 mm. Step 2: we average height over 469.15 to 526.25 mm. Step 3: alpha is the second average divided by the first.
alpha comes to 1.06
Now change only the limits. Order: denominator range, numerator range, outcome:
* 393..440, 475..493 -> 1.30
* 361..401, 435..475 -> 0.79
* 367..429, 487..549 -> 1.09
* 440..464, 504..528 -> 1.32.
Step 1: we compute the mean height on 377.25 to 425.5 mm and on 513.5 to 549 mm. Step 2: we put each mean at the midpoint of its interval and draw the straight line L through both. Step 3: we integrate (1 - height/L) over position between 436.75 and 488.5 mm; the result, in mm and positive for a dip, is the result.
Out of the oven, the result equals 6.05 mm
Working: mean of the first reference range 18.8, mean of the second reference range 20.3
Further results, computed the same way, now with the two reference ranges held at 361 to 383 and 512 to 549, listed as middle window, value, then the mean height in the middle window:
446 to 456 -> 2.4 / 15.3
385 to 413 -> 0.2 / 19.9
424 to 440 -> 8.0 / 10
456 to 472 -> 0.6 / 19.4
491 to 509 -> 0.2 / 20.1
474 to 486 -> -0.1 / 20.4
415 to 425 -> 2.3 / 15.6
